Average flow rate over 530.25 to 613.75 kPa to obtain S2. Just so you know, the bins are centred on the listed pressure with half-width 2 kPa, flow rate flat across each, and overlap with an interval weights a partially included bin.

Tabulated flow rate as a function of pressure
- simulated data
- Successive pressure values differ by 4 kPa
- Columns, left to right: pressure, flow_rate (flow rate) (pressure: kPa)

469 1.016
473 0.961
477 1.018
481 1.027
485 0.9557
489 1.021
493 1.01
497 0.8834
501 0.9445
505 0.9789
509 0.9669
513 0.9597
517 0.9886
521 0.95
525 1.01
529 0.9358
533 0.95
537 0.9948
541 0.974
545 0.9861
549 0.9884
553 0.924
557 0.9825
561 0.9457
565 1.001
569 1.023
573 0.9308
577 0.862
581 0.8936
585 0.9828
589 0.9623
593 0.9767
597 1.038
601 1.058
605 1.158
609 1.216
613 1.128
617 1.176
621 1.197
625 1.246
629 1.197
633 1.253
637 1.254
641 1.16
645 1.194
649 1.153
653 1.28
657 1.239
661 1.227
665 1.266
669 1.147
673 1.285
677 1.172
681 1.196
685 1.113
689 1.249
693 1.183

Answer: 0.996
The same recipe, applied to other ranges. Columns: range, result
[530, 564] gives 0.968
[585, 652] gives 1.14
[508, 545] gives 0.971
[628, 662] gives 1.22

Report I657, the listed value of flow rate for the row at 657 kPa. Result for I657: 1.239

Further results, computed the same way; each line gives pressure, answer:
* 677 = 1.172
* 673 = 1.285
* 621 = 1.197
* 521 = 0.95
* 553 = 0.924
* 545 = 0.9861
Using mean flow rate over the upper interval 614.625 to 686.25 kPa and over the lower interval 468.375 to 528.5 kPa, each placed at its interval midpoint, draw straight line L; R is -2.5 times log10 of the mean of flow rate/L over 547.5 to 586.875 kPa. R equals 0.14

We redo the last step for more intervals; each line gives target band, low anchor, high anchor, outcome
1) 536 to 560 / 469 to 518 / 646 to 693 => 0.082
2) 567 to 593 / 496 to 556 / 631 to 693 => 0.127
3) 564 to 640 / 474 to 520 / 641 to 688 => 0.038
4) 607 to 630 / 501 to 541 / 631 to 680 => -0.040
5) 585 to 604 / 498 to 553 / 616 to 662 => 0.107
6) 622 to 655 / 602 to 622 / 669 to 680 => -0.028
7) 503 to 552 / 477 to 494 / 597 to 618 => 0.083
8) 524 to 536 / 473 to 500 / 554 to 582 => 0.001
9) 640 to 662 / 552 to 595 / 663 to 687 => -0.066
